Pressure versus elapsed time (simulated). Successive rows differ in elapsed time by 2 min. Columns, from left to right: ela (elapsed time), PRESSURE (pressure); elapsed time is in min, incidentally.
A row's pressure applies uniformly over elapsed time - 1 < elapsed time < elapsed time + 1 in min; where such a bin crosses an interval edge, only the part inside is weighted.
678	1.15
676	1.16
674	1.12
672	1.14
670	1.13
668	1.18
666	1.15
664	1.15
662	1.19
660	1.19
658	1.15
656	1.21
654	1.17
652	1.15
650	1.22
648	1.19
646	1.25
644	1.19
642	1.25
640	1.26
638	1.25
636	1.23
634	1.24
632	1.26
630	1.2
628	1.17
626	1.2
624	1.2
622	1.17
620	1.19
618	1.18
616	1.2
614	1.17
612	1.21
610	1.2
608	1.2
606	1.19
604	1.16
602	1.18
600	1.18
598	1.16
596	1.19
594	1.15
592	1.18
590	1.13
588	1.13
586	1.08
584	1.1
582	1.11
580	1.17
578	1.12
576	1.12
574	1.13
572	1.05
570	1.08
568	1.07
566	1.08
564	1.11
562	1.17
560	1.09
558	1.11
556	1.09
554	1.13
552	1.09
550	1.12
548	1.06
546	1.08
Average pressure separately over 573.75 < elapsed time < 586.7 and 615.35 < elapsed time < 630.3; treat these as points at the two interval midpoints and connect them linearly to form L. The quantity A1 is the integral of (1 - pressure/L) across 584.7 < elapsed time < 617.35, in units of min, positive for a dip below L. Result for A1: -0.5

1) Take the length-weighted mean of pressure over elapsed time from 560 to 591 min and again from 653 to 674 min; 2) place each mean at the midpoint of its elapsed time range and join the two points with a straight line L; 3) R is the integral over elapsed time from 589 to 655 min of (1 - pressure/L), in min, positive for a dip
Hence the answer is -3.4 min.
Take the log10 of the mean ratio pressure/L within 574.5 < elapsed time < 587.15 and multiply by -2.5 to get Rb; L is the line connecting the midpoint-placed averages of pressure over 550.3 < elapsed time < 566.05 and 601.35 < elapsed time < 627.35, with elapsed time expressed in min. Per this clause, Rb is 0.024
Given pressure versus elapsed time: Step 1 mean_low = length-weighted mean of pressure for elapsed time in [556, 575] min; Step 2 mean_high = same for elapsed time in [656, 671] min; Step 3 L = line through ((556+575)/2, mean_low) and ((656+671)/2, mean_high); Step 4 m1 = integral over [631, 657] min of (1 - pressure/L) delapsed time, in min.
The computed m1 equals -1.5 min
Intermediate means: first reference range 1.1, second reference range 1.17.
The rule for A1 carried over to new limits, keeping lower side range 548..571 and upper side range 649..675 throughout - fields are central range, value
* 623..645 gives -1.4 min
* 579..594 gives -0.2 min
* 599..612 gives -0.7 min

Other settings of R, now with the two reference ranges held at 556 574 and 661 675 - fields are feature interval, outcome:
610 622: -0.7 min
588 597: -0.4 min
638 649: -0.9 min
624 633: -0.6 min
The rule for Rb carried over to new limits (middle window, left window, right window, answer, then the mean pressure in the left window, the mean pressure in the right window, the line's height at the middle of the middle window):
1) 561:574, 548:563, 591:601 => 0.032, 1.11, 1.17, 1.13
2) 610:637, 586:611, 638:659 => -0.013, 1.17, 1.21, 1.19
